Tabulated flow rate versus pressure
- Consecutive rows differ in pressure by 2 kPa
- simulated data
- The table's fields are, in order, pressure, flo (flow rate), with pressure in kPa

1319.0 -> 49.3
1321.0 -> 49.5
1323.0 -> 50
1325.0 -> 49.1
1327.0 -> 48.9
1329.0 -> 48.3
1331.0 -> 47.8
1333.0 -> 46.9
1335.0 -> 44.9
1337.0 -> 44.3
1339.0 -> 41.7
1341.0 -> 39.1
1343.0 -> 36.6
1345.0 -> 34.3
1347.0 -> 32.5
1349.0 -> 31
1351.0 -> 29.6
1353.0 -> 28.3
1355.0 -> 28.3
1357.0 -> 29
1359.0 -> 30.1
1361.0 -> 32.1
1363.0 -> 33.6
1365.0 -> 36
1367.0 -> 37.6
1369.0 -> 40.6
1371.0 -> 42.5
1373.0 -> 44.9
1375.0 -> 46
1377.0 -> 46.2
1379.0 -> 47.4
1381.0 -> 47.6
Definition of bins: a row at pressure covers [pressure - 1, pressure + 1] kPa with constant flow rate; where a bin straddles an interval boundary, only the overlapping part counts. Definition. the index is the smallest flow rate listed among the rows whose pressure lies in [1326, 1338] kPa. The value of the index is 44.3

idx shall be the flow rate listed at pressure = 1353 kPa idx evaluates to 28.3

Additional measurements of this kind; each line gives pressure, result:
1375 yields 46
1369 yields 40.6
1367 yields 37.6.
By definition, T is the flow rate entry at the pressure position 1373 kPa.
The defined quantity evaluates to 44.9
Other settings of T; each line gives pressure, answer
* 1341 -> 39.1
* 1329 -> 48.3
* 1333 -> 46.9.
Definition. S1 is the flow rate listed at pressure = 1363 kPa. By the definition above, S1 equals 33.6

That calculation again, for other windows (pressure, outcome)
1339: 41.7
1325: 49.1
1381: 47.6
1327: 48.9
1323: 50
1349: 31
